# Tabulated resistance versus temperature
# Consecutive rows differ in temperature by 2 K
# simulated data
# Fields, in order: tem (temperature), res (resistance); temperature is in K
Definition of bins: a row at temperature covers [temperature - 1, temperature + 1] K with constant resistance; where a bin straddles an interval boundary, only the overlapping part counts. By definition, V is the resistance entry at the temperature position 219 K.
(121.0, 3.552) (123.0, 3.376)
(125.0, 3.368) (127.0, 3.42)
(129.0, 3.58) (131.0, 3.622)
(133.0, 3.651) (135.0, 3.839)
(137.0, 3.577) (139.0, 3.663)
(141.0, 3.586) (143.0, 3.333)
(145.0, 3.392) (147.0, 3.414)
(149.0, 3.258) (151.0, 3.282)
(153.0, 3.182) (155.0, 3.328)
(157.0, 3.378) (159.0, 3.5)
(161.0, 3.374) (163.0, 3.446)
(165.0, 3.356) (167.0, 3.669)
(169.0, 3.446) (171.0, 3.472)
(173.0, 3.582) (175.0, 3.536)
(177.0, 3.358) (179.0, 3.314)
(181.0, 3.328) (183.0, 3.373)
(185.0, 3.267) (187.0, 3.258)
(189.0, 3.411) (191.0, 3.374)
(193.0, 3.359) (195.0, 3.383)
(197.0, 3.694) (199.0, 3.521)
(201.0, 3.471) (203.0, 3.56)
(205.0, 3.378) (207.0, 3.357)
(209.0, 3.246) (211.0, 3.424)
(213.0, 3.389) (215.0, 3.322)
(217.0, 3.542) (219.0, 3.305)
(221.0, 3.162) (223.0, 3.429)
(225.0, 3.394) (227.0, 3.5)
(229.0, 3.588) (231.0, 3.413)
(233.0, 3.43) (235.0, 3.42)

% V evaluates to 3.305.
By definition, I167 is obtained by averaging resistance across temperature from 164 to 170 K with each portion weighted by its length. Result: 3.49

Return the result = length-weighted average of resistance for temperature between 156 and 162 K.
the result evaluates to 3.42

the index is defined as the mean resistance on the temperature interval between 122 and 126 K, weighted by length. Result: 3.37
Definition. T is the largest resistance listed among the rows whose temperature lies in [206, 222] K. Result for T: 3.542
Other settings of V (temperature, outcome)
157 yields 3.378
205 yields 3.378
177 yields 3.358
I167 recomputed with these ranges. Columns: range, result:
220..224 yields 3.3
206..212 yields 3.34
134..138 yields 3.71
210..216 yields 3.38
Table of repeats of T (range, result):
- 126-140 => 3.839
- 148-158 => 3.378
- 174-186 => 3.536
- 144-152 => 3.414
